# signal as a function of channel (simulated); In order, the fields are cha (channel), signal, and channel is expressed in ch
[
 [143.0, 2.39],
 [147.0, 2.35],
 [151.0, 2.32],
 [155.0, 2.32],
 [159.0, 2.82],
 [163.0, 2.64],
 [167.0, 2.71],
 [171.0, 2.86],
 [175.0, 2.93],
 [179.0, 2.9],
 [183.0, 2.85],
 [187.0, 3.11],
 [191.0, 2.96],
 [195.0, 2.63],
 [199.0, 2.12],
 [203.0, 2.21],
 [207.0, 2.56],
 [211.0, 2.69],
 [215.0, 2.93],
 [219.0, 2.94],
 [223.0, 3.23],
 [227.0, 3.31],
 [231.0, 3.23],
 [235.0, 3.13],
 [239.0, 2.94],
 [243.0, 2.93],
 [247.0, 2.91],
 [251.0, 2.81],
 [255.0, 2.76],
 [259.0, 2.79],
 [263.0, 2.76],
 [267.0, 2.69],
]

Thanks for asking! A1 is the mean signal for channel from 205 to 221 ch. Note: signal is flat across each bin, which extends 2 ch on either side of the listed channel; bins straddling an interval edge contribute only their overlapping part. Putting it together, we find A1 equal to 2.78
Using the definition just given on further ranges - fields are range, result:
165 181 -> 2.85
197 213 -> 2.4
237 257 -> 2.87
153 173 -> 2.67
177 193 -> 2.96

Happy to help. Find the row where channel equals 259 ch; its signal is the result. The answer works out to 2.79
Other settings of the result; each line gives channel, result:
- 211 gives 2.69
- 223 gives 3.23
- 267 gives 2.69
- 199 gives 2.12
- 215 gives 2.93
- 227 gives 3.31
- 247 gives 2.91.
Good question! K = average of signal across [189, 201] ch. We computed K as 2.57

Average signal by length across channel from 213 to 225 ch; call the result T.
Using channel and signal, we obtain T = 3.03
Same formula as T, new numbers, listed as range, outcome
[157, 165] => 2.73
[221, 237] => 3.22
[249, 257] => 2.79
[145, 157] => 2.33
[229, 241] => 3.1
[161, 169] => 2.67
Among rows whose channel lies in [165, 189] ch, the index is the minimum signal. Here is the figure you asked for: 2.71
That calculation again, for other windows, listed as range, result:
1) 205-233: 2.56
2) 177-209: 2.12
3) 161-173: 2.64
